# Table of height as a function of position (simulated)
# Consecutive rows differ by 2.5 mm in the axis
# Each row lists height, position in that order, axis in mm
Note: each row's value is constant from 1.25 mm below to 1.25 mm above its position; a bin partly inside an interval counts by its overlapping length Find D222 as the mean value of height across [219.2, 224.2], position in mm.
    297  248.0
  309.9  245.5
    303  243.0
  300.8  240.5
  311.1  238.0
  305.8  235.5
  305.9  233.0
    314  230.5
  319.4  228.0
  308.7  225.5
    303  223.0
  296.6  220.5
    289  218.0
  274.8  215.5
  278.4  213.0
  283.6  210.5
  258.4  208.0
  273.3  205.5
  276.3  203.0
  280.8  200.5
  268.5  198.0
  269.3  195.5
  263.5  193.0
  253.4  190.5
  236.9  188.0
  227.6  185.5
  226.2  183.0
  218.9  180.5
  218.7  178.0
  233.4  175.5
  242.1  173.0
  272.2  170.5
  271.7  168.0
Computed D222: 300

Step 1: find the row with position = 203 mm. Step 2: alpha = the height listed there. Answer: 276.3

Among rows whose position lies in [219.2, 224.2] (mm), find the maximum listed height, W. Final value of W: 303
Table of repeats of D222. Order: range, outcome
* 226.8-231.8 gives 317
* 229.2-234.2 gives 310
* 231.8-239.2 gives 308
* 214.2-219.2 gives 282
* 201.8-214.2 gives 274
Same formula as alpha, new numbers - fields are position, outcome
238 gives 311.1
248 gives 297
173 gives 242.1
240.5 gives 300.8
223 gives 303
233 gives 305.9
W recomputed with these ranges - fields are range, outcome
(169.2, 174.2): 272.2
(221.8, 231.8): 319.4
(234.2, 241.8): 311.1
